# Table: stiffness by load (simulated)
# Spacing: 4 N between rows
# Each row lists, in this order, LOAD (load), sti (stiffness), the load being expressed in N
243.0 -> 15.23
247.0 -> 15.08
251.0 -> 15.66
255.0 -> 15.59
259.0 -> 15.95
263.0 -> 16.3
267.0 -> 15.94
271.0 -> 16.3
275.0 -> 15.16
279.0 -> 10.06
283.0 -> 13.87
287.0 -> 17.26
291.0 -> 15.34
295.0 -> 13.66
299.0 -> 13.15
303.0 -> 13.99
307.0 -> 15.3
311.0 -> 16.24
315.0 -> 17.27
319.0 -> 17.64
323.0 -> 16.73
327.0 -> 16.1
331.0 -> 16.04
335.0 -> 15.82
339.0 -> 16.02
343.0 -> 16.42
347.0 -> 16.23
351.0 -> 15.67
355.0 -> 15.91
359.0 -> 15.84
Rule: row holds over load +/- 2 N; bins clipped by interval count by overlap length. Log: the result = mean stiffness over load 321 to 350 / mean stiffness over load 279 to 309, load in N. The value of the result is 1.1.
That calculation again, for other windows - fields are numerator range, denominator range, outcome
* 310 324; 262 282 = 1.16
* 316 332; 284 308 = 1.13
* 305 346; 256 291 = 1.08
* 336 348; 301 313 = 1.07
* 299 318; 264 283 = 1.08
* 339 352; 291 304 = 1.17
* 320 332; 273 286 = 1.23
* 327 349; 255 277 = 1.01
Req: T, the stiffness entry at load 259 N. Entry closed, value 15.95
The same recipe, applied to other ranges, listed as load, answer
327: 16.1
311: 16.24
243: 15.23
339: 16.02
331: 16.04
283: 13.87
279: 10.06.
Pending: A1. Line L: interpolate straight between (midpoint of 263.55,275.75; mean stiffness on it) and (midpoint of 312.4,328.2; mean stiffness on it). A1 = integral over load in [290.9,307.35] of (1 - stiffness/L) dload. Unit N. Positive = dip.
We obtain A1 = 2.4 N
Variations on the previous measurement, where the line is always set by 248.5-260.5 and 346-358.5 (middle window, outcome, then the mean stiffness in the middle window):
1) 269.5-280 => 1.10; 14.1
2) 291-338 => 0.59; 15.6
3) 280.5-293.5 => 0.46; 15.2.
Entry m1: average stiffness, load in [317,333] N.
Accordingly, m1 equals 16.6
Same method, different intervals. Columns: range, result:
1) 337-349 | 16.2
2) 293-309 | 14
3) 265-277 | 15.8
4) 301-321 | 16.1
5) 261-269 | 16.1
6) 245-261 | 15.6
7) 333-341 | 15.9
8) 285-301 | 14.9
